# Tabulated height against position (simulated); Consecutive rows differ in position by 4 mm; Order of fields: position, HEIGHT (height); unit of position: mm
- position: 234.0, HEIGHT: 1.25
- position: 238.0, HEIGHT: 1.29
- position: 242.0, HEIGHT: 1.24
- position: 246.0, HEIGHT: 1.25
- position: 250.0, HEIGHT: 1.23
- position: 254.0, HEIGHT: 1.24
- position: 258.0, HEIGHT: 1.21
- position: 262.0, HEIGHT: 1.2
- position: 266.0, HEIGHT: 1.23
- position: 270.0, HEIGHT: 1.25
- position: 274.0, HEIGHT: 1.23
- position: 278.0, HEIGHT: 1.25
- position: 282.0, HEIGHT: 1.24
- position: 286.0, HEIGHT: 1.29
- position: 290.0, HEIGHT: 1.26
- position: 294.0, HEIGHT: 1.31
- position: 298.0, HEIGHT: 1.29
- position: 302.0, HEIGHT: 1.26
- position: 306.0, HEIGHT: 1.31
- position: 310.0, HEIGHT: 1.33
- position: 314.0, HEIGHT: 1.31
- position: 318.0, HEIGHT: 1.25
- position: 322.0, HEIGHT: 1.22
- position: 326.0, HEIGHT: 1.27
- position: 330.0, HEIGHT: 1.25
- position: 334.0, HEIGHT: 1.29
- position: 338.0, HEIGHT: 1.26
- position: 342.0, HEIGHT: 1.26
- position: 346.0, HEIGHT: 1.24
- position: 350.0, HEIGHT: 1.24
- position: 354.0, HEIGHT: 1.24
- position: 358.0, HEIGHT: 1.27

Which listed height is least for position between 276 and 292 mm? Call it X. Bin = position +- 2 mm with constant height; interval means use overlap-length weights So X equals 1.24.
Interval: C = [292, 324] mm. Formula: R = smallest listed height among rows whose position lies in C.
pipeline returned 1.22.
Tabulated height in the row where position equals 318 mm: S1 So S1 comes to 1.25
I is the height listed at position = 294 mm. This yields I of 1.31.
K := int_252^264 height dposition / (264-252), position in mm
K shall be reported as 1.22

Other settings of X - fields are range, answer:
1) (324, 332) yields 1.25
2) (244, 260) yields 1.21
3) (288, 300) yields 1.26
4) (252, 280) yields 1.2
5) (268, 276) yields 1.23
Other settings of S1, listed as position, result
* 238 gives 1.29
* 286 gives 1.29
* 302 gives 1.26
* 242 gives 1.24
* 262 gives 1.2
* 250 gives 1.23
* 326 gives 1.27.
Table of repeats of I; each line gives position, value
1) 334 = 1.29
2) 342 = 1.26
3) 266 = 1.23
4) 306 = 1.31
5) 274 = 1.23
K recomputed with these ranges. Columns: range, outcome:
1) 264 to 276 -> 1.24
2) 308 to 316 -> 1.32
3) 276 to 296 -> 1.27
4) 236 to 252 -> 1.25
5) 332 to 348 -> 1.26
